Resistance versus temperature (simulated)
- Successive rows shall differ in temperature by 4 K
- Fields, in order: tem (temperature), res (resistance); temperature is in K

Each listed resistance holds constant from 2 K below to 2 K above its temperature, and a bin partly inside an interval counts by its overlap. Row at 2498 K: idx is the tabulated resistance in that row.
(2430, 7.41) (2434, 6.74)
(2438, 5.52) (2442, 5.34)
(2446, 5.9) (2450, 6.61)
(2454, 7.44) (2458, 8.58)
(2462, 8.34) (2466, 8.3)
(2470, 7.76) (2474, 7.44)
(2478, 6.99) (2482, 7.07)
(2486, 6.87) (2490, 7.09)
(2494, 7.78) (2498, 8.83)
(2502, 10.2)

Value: 8.83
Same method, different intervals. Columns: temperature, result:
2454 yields 7.44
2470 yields 7.76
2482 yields 7.07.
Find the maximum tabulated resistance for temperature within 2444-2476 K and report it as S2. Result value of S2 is 8.58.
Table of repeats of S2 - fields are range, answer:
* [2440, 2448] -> 5.9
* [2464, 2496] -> 8.3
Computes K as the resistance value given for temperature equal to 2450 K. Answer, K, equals 6.61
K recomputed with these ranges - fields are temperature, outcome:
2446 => 5.9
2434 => 6.74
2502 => 10.2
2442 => 5.34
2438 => 5.52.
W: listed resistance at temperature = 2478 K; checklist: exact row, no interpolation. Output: 6.99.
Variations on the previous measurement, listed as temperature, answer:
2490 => 7.09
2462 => 8.34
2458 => 8.58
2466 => 8.3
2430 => 7.41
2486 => 6.87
